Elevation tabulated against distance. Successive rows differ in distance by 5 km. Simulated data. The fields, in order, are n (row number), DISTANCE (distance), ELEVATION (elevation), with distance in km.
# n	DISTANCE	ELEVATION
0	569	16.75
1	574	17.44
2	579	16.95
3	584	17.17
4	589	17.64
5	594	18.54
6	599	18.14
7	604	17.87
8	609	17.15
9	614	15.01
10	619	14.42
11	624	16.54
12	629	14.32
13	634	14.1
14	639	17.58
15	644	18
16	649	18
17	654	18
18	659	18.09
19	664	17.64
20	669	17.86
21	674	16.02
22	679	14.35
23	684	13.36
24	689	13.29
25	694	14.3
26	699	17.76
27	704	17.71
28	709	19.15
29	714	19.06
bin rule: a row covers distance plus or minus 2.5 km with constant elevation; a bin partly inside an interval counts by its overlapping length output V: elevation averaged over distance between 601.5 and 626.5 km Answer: 16.2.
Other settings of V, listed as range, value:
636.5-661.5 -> 17.9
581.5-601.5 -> 17.9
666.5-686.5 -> 15.4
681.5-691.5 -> 13.3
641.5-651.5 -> 18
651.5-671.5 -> 17.9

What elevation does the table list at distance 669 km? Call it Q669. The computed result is 17.86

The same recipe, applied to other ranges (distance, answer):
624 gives 16.54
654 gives 18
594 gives 18.54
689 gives 13.29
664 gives 17.64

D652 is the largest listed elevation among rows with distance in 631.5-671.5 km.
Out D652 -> 18.09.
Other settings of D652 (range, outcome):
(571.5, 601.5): 18.54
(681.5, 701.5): 17.76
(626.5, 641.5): 17.58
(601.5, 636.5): 17.87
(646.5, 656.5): 18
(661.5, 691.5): 17.86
